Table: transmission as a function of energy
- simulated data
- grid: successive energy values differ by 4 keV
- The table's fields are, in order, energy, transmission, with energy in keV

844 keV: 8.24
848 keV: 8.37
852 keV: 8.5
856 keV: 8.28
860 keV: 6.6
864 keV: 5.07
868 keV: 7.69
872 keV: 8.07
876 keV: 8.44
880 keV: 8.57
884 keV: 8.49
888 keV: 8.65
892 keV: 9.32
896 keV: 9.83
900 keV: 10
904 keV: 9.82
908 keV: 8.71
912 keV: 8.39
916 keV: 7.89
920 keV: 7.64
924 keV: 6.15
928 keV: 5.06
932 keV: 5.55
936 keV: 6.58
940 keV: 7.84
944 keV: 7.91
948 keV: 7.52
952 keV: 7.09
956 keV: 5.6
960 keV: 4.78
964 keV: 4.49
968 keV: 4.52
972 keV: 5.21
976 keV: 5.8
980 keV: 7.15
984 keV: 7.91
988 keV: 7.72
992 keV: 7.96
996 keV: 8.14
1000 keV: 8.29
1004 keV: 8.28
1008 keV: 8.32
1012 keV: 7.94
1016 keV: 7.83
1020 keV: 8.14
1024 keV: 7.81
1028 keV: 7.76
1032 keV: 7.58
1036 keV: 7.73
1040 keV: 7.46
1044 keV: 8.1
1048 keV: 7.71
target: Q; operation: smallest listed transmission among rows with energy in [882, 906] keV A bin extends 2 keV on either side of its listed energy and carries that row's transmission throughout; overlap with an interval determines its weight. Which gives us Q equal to 8.49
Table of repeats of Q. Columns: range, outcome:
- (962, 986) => 4.49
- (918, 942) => 5.06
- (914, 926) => 6.15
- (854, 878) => 5.07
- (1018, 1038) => 7.58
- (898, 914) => 8.39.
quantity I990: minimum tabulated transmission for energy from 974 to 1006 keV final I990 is 5.8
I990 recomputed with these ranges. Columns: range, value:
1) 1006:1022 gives 7.83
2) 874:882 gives 8.44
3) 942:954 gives 7.09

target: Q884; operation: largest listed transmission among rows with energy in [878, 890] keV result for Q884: 8.65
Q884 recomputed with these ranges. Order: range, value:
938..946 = 7.91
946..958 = 7.52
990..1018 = 8.32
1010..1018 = 7.94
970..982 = 7.15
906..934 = 8.71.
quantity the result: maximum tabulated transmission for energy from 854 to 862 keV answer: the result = 8.28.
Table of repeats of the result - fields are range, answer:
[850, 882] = 8.57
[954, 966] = 5.6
